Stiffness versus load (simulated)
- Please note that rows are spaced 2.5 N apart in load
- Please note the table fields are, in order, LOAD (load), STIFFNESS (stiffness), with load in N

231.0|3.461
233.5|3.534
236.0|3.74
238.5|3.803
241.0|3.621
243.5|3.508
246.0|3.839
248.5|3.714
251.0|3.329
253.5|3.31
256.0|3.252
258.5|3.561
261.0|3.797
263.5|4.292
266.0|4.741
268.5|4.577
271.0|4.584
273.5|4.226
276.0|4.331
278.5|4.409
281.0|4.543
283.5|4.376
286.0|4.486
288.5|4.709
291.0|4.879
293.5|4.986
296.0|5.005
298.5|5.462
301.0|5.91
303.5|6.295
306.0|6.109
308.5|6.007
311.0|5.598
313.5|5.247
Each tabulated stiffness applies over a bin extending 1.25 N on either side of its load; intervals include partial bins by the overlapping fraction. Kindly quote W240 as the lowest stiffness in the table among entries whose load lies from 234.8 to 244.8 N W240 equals 3.508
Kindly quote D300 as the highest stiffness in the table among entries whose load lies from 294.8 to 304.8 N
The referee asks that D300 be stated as 6.295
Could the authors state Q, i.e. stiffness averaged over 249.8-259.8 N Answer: 3.37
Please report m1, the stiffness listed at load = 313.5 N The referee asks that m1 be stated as 5.247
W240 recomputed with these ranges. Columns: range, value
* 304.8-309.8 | 6.007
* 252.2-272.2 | 3.252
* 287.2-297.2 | 4.709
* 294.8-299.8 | 5.005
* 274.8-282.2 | 4.331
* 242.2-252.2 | 3.329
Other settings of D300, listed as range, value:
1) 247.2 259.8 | 3.714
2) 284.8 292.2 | 4.879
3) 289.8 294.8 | 4.986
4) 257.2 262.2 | 3.797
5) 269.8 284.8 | 4.584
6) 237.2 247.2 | 3.839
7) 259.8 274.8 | 4.741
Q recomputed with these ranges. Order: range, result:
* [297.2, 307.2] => 5.94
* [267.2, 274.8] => 4.46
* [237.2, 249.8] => 3.7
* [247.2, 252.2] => 3.53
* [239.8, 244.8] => 3.57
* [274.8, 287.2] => 4.43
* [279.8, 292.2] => 4.6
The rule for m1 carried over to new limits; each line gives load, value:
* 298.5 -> 5.462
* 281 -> 4.543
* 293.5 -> 4.986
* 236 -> 3.74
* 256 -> 3.252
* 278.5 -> 4.409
